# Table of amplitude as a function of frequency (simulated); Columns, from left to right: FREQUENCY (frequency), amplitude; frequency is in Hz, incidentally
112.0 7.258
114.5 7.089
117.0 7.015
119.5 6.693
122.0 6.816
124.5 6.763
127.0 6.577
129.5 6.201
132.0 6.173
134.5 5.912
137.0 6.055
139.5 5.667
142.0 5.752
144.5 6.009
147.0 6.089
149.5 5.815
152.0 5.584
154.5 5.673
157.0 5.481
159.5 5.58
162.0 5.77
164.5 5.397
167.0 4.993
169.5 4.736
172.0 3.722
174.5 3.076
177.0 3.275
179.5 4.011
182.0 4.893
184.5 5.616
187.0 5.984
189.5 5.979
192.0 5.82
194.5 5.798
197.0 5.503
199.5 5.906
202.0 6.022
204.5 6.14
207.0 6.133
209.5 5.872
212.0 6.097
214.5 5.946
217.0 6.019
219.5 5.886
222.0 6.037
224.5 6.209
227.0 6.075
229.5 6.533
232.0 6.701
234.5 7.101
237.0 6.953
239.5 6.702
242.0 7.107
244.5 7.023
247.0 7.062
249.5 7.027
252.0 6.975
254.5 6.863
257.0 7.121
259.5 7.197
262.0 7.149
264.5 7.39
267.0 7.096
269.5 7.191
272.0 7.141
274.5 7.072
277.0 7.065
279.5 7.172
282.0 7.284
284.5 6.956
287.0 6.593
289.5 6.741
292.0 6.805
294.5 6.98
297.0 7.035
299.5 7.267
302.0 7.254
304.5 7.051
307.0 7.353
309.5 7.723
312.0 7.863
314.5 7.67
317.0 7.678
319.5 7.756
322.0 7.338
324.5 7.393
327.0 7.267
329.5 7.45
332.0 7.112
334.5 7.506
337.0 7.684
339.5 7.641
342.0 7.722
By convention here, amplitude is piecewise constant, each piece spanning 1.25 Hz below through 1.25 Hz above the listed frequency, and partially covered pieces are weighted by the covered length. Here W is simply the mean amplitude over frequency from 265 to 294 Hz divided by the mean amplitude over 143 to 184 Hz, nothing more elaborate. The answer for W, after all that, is 1.4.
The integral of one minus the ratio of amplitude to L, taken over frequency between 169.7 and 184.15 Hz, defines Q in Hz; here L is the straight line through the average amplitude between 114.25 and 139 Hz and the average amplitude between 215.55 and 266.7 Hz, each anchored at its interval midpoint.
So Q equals 5.7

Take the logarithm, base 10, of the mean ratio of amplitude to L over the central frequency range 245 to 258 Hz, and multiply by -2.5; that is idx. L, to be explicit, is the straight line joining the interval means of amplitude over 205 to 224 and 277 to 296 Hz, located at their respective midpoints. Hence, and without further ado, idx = -0.08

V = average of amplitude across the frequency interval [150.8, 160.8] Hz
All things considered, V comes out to 5.58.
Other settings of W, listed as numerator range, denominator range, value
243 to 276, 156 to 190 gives 1.46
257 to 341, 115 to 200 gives 1.30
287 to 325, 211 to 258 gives 1.11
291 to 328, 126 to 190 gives 1.37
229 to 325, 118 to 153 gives 1.16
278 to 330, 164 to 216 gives 1.37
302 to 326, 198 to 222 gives 1.25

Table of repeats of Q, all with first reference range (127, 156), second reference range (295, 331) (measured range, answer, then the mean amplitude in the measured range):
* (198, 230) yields 2.48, 6.05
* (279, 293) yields 0.53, 6.91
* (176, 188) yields 2.91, 4.76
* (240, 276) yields -0.77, 7.09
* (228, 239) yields -0.11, 6.8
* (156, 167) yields 1.10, 5.49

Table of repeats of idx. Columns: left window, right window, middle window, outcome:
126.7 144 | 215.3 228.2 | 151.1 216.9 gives 0.129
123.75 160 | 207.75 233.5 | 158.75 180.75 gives 0.320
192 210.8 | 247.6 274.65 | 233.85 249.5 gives -0.043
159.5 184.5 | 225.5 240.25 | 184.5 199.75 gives -0.112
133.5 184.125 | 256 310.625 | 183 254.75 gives -0.032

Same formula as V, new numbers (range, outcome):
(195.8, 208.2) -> 5.94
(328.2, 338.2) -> 7.44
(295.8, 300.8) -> 7.15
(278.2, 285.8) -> 7.13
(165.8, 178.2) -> 3.96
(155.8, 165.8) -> 5.55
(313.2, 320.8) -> 7.7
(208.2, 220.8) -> 5.96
